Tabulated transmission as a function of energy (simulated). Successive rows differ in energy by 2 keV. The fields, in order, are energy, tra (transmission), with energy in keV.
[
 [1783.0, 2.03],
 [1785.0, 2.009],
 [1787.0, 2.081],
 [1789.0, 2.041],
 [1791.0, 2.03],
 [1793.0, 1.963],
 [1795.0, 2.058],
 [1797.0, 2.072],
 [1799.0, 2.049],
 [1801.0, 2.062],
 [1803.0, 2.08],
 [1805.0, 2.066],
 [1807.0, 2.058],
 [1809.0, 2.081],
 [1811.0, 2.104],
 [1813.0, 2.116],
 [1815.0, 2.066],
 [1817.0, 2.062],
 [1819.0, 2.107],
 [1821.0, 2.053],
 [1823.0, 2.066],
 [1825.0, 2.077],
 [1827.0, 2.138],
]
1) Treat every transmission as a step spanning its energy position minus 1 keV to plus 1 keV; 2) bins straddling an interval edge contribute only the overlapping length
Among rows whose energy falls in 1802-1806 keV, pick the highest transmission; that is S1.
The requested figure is 2.08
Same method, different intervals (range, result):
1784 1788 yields 2.081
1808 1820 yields 2.116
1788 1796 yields 2.058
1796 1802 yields 2.072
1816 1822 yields 2.107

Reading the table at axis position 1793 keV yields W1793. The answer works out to 1.963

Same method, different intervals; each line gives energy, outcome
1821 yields 2.053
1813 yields 2.116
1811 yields 2.104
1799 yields 2.049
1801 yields 2.062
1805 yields 2.066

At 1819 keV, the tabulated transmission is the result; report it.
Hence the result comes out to 2.107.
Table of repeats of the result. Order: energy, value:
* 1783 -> 2.03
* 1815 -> 2.066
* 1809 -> 2.081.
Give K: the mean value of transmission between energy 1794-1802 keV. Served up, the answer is 2.06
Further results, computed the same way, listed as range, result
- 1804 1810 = 2.07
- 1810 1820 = 2.09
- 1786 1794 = 2.03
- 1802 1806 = 2.07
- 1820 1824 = 2.06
